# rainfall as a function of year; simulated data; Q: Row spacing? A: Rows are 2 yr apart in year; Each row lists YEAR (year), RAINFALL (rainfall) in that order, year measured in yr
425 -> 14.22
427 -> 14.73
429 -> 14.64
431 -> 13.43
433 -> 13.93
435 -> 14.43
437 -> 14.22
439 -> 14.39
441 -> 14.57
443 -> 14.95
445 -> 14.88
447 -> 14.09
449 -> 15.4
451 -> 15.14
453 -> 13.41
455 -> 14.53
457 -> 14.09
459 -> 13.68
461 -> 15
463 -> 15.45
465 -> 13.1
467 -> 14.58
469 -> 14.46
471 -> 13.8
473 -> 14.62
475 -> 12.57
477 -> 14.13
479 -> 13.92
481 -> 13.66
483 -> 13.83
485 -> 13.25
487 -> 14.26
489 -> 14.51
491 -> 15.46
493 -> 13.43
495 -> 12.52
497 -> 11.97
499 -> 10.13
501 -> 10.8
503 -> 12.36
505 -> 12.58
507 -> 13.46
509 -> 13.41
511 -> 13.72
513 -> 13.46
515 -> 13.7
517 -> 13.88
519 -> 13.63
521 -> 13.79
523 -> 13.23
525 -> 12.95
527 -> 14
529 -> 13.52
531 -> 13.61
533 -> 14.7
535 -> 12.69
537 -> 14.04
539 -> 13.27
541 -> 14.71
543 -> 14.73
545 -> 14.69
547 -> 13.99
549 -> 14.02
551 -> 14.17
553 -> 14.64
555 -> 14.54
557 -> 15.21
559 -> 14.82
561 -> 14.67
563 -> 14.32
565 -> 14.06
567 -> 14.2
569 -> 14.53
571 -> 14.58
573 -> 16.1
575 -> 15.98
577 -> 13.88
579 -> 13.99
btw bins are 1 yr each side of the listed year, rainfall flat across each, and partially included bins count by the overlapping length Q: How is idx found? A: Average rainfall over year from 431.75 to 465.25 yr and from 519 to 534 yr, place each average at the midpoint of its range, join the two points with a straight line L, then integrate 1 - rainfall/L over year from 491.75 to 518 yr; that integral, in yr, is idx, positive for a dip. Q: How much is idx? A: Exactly 2.2 yr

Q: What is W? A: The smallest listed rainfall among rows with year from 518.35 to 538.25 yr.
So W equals 12.69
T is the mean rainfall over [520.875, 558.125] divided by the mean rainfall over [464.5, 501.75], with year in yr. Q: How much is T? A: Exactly 1.0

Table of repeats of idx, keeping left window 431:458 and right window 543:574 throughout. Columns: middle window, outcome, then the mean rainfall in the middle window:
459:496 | 1.1 yr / 14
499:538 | 3.4 yr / 13.3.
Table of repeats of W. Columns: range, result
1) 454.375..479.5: 12.57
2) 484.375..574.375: 10.13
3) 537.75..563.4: 13.27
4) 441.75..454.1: 13.41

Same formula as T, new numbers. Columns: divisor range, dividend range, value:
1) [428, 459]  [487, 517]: 0.91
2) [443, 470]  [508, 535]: 0.94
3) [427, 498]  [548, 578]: 1.04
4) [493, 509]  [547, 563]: 1.20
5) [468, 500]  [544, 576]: 1.08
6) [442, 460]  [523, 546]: 0.96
